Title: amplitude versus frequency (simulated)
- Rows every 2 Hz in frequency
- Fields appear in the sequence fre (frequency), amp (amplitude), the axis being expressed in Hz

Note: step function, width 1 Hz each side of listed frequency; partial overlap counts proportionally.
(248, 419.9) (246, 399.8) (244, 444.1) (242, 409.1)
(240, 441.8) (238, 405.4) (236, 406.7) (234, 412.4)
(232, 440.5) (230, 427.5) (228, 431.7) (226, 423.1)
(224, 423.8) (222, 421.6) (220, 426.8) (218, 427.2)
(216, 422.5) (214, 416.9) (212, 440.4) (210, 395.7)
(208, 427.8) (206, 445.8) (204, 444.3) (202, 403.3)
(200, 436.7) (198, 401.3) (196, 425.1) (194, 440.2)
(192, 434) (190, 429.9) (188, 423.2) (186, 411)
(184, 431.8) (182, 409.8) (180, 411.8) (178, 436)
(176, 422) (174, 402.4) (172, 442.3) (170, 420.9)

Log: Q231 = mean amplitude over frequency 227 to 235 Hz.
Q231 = 428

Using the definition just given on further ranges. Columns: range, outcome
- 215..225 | 424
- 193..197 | 433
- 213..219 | 422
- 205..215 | 425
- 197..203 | 414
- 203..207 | 445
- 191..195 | 437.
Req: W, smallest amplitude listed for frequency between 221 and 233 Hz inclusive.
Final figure 421.6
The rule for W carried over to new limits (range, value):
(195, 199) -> 401.3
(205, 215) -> 395.7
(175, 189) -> 409.8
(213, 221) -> 416.9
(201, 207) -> 403.3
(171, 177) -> 402.4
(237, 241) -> 405.4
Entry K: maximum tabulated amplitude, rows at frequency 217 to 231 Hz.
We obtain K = 431.7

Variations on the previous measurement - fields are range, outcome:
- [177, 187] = 436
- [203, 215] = 445.8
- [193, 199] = 440.2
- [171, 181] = 442.3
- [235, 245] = 444.1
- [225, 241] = 441.8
